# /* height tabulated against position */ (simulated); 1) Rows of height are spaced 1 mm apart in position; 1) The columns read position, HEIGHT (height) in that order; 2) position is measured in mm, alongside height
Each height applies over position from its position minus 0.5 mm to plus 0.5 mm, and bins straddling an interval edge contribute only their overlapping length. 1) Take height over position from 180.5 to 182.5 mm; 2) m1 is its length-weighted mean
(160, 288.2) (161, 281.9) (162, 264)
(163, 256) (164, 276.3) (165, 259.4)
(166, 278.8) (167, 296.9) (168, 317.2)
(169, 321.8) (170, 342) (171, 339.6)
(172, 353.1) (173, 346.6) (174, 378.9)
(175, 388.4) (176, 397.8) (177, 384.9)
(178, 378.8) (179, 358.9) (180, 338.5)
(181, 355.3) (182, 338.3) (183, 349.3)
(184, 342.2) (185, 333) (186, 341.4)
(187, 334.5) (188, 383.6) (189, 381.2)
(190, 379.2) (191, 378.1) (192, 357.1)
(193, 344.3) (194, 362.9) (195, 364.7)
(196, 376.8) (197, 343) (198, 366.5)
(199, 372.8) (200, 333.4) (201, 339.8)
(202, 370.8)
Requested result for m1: 347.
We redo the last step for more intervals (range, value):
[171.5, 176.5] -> 373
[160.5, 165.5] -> 268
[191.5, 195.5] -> 357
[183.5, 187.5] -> 338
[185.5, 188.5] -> 353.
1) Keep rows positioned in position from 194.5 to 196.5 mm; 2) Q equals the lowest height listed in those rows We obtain 364.7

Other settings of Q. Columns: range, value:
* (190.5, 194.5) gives 344.3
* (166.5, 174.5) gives 296.9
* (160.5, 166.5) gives 256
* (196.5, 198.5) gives 343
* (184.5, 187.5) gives 333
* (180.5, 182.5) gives 338.3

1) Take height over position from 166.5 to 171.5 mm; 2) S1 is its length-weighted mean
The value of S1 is 324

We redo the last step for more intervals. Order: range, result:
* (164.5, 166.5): 269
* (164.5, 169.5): 295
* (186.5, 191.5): 371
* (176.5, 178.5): 382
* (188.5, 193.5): 368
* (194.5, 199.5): 365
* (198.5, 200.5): 353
